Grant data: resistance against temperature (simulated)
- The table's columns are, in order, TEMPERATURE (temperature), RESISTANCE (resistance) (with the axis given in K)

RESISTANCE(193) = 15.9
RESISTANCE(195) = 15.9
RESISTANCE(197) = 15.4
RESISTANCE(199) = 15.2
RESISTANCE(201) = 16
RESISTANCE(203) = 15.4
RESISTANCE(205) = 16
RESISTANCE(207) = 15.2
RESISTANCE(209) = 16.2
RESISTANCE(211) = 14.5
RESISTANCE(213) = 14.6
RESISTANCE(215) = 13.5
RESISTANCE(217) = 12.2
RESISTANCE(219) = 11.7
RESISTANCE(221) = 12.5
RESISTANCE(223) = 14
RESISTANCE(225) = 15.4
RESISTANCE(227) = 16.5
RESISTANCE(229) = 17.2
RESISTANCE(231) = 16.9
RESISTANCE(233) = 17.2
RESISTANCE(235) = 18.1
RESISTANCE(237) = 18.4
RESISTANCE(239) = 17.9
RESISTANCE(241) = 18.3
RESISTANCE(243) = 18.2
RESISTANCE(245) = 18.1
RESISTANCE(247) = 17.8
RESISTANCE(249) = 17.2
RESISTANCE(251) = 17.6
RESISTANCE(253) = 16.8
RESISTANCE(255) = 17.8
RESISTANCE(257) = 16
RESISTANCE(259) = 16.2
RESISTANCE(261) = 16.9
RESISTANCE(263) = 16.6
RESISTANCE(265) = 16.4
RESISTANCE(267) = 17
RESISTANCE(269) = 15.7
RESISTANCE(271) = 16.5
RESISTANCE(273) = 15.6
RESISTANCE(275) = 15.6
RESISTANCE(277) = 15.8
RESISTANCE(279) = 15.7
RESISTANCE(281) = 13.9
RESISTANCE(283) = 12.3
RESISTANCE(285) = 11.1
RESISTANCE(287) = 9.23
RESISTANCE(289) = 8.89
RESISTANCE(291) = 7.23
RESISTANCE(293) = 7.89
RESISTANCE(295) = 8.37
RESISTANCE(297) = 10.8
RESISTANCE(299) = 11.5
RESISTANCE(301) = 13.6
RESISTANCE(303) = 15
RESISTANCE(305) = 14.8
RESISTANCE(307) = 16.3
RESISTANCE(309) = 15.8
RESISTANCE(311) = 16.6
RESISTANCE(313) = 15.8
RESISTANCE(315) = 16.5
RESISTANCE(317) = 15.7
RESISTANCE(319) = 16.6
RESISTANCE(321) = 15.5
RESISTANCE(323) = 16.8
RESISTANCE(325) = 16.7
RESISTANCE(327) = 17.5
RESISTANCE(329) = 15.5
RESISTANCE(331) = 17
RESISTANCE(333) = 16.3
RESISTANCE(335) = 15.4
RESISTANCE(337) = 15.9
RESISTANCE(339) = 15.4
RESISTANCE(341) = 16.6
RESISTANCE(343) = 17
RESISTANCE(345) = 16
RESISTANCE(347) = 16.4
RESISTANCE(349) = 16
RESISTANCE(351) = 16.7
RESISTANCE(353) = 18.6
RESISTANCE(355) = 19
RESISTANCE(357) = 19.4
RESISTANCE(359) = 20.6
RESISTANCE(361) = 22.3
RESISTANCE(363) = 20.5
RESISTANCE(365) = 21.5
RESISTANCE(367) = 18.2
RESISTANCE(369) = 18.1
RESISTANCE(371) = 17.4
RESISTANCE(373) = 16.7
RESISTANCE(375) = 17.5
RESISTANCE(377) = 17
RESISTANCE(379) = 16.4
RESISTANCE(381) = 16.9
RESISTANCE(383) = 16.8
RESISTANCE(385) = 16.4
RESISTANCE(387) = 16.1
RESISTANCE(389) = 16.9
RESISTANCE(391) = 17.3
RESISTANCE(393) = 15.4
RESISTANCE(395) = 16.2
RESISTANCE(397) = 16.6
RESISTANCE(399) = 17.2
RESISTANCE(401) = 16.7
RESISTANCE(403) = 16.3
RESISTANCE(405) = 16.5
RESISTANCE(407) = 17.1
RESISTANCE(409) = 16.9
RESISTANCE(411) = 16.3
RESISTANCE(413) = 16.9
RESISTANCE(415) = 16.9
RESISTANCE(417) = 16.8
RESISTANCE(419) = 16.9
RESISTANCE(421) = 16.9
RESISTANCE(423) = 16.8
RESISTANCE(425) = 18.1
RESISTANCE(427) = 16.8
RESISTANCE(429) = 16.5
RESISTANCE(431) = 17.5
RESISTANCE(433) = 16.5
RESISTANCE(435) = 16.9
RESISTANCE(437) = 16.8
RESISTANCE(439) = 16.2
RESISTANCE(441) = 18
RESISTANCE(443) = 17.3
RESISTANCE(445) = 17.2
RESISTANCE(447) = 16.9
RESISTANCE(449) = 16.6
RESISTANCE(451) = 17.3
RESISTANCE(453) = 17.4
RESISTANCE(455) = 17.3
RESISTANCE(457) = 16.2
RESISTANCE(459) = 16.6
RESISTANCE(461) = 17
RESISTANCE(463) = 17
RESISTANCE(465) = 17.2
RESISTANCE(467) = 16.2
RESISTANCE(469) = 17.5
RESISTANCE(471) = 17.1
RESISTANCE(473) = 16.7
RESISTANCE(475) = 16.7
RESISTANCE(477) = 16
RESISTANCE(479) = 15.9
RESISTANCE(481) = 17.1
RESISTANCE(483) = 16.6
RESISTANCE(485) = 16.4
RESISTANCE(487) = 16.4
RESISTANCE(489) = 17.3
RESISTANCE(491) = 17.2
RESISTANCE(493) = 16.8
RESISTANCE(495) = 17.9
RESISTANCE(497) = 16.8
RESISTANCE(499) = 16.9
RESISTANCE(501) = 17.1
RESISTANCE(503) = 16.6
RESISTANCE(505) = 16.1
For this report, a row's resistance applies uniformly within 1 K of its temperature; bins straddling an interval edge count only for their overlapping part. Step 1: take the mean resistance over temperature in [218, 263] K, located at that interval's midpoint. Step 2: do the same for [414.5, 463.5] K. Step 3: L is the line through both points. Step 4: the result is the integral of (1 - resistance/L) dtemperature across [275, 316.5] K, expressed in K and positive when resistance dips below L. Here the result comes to 9.4 K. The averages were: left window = 16.7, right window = 17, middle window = 13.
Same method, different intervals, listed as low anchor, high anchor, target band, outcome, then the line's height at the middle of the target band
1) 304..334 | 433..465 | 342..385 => -4.0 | 16.5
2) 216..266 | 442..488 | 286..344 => 7.8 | 16.6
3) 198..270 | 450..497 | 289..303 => 5.3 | 16.3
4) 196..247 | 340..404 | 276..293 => 5.1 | 16.5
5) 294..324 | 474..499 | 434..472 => -1.4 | 16.4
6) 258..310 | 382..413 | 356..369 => -3.8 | 15.7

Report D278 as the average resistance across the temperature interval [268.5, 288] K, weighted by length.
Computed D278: 14.1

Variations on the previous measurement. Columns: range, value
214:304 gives 14.8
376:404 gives 16.6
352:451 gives 17.4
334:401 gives 17.4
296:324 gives 15.1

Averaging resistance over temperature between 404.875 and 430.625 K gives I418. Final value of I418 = 16.9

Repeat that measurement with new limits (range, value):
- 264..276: 16.1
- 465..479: 16.7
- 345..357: 17.4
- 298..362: 16.5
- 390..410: 16.6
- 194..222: 14.6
